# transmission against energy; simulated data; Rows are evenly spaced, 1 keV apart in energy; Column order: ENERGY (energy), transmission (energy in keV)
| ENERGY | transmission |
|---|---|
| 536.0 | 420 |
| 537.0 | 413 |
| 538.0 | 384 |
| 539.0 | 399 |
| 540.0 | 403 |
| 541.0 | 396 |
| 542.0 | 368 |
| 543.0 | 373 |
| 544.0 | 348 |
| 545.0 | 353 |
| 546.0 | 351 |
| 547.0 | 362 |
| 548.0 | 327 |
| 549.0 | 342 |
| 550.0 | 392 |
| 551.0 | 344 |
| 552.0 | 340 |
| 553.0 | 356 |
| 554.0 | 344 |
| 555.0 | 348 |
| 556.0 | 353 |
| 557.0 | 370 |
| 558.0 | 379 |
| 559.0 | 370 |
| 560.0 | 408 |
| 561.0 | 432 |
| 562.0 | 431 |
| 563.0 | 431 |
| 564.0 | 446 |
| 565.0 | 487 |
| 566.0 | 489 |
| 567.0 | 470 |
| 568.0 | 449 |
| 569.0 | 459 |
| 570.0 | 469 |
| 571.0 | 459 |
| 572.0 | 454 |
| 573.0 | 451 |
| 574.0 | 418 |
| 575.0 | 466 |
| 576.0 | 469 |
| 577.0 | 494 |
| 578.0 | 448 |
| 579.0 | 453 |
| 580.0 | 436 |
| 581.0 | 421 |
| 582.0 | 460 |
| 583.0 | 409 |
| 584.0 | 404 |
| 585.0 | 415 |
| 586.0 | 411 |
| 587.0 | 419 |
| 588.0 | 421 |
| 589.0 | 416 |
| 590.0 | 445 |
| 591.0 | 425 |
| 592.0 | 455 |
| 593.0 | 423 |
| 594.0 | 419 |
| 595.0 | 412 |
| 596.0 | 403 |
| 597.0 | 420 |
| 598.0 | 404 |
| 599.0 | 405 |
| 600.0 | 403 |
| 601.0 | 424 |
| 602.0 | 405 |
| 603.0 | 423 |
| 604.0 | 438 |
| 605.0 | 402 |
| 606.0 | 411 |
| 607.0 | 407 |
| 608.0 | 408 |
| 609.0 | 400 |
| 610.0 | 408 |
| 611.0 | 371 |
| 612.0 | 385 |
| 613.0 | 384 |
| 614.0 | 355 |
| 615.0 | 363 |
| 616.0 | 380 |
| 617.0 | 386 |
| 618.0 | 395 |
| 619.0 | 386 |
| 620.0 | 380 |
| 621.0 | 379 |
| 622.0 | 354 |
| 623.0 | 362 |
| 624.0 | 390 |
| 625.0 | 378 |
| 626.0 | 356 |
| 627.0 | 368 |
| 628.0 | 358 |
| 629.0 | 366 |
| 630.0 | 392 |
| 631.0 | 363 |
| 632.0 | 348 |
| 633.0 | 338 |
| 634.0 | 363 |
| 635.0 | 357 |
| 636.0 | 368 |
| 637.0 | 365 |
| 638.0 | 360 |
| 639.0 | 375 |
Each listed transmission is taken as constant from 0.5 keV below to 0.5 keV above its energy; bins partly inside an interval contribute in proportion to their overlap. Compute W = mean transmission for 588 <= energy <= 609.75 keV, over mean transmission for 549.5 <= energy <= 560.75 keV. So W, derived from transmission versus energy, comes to 1.1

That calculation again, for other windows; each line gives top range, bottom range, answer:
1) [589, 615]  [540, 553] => 1.14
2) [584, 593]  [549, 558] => 1.19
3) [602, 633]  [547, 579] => 0.92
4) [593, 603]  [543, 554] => 1.17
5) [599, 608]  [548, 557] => 1.17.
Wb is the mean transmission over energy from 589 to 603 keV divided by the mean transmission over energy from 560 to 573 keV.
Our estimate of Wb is 0.92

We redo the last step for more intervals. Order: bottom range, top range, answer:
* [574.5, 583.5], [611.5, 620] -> 0.84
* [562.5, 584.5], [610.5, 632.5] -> 0.82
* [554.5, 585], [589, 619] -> 0.93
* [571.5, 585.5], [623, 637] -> 0.82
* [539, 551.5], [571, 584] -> 1.23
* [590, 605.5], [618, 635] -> 0.88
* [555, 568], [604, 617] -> 0.93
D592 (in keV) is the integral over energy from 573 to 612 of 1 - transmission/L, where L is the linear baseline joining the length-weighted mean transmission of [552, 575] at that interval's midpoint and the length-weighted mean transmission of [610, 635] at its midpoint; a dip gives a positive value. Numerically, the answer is -2.58 keV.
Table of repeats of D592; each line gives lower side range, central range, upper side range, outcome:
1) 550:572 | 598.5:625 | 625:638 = -1.1 keV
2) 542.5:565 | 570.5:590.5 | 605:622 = -3.1 keV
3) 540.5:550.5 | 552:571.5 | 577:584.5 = -0.9 keV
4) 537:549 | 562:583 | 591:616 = -3.7 keV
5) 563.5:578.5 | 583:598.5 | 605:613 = 0.3 keV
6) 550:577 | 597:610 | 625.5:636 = -0.9 keV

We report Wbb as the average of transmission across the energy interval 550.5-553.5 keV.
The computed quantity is 347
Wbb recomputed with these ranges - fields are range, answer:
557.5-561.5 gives 397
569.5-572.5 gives 461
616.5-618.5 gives 390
